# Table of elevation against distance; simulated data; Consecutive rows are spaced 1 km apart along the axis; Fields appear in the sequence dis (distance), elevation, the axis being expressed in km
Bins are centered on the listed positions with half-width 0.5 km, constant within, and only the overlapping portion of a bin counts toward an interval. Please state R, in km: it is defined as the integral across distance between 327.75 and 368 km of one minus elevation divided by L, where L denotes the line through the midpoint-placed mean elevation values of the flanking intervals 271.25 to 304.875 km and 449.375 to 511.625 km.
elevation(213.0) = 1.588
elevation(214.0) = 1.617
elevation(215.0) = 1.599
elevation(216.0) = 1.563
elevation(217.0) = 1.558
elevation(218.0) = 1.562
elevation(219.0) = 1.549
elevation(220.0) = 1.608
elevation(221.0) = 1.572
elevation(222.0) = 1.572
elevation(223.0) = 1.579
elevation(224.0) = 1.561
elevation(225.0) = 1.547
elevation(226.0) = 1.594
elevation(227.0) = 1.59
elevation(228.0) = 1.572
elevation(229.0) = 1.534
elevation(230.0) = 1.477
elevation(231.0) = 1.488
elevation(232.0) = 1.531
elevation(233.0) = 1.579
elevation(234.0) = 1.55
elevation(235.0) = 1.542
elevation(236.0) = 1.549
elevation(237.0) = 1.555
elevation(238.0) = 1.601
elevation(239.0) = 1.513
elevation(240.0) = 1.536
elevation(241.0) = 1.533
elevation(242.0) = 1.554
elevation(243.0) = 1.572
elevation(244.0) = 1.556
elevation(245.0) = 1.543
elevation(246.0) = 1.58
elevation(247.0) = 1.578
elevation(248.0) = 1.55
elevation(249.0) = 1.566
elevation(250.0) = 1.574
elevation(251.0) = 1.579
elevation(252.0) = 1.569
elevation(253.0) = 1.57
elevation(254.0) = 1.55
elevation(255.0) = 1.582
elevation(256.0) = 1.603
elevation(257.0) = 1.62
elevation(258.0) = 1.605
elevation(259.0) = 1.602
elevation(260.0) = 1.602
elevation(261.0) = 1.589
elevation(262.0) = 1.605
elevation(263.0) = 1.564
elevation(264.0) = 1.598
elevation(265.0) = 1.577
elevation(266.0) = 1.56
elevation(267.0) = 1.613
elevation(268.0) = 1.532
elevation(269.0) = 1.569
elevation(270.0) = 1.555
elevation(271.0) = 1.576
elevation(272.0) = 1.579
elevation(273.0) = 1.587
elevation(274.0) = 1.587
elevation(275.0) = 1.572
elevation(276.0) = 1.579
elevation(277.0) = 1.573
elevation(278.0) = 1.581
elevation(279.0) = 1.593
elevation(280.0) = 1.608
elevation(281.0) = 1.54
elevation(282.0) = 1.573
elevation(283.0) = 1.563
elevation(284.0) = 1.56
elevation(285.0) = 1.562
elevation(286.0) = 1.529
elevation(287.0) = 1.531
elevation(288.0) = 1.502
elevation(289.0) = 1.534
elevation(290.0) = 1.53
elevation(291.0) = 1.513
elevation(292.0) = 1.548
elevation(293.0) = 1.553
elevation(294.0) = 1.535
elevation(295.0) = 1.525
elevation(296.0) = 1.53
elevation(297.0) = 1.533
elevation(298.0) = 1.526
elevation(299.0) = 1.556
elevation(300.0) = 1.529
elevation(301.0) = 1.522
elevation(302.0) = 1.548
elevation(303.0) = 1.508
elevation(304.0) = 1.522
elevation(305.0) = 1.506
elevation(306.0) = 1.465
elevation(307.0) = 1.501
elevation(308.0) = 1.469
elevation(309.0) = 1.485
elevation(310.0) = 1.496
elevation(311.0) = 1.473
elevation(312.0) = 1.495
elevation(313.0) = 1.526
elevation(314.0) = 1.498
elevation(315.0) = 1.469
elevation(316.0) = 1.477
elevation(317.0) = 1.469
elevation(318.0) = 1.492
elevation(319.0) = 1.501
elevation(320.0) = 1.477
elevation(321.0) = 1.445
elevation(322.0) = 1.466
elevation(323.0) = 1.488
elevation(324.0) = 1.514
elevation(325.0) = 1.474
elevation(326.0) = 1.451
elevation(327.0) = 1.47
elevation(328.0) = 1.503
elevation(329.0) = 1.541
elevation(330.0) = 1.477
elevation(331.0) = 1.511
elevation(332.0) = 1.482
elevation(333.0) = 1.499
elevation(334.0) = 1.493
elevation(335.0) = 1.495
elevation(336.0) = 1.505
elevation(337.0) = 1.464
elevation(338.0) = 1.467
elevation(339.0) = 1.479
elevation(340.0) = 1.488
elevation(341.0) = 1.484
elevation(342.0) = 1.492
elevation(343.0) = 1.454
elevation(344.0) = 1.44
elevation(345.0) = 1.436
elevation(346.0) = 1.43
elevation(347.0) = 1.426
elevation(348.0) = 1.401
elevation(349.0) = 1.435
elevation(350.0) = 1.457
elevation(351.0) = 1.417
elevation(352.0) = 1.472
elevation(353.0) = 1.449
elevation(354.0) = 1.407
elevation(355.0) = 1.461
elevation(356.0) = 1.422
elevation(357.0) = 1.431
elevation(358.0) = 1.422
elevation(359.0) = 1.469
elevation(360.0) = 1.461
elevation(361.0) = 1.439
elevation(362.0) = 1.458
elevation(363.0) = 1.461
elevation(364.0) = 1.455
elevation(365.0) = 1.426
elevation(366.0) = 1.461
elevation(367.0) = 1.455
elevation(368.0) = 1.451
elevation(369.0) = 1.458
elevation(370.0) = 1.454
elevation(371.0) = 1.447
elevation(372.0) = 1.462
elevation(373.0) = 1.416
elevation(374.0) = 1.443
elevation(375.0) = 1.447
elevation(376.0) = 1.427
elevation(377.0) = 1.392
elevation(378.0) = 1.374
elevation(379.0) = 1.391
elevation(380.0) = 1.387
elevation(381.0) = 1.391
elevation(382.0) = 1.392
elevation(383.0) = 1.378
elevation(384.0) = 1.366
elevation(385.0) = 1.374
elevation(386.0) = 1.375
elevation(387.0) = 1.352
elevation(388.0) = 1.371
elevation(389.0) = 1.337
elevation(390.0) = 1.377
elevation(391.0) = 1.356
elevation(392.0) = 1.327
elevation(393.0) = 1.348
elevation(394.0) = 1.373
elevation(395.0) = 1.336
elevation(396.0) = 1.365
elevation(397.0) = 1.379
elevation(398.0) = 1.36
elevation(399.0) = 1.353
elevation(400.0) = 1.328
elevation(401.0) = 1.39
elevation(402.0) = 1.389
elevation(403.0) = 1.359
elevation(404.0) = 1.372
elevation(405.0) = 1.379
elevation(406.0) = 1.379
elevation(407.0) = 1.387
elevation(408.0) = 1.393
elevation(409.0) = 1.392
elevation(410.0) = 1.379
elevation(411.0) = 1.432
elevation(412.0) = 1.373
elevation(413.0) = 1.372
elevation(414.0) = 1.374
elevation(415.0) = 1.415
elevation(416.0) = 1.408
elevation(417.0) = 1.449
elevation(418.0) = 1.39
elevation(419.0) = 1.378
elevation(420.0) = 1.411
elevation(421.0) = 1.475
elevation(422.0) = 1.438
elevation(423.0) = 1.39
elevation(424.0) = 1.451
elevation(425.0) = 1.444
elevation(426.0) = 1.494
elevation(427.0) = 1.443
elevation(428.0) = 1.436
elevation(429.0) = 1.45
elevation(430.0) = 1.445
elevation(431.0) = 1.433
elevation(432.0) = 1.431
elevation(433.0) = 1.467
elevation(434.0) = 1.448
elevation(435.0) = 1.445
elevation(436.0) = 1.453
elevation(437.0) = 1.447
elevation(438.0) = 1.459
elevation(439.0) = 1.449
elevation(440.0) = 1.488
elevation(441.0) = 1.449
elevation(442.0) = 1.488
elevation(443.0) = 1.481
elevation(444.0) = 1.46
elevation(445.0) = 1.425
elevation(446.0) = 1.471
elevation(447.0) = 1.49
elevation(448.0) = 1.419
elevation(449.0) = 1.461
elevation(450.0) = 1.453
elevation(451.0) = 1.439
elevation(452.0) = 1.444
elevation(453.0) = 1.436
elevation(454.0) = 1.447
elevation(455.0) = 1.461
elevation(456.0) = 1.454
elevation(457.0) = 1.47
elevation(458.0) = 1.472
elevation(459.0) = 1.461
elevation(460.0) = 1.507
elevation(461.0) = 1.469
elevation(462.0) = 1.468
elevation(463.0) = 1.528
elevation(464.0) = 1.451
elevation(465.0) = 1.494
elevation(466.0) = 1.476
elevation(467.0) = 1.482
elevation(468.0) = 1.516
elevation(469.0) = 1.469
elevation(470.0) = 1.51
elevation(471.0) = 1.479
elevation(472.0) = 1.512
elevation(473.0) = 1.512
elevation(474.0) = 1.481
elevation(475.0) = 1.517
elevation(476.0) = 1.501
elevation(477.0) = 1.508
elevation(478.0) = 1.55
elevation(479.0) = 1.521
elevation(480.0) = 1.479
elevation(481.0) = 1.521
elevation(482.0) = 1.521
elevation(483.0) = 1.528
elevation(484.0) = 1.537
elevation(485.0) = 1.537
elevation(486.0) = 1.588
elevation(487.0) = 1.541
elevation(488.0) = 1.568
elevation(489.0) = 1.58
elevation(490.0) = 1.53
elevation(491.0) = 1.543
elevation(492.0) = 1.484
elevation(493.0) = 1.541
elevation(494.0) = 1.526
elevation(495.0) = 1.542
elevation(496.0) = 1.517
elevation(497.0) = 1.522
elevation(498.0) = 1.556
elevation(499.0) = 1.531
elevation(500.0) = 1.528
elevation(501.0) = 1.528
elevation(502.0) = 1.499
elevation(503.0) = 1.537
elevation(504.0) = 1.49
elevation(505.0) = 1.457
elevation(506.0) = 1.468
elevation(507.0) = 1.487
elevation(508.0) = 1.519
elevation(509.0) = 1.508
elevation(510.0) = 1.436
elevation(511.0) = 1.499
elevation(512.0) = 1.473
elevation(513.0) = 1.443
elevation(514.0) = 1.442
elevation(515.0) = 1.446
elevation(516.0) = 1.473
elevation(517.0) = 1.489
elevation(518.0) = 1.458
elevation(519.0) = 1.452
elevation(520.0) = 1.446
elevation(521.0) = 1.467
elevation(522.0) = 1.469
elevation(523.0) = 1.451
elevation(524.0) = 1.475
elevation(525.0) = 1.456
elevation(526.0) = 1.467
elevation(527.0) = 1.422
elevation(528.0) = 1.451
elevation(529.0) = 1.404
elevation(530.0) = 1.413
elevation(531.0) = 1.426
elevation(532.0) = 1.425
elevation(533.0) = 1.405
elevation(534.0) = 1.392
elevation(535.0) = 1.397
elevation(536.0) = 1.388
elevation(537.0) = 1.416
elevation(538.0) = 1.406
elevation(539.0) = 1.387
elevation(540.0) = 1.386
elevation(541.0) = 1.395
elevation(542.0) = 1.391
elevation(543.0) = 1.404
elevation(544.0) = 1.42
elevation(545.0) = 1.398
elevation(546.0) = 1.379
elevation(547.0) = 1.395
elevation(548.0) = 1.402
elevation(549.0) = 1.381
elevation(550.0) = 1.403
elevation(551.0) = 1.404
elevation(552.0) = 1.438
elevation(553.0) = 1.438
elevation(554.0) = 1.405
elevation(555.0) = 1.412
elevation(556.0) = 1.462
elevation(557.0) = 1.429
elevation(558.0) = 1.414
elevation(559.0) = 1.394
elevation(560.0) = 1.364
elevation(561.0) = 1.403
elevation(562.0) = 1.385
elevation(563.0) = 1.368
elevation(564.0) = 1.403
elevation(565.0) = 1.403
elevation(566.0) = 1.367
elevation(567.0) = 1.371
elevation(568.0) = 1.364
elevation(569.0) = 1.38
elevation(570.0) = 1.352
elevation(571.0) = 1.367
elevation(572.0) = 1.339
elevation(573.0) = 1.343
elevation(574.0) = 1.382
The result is 1.9 km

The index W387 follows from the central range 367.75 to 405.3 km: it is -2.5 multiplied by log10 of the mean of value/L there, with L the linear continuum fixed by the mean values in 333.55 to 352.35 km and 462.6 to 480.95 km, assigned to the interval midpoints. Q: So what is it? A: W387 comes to 0.066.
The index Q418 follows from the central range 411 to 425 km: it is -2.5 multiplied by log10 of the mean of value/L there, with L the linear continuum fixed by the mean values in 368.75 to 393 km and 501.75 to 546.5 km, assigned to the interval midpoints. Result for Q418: -0.004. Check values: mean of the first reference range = 1.39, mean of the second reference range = 1.44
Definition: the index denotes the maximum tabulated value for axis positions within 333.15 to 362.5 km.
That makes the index 1.505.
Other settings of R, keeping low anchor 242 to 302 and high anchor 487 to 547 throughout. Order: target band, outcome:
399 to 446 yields 2.5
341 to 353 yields 0.7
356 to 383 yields 1.6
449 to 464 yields 0.2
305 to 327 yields 0.9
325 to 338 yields 0.4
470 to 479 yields -0.2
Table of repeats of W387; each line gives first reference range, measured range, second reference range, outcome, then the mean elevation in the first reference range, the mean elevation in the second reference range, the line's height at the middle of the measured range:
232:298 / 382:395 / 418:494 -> 0.11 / 1.56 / 1.48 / 1.51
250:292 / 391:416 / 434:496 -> 0.11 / 1.57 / 1.49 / 1.52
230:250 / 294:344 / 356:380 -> -0.01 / 1.55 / 1.44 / 1.48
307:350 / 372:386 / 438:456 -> 0.05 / 1.48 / 1.46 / 1.47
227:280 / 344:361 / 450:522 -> 0.07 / 1.57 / 1.5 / 1.54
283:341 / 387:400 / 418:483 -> 0.10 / 1.5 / 1.47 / 1.48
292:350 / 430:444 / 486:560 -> 0.01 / 1.49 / 1.46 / 1.47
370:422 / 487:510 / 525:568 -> -0.09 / 1.39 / 1.41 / 1.4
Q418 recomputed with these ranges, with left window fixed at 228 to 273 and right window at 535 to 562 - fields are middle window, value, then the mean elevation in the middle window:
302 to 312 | 0.03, 1.49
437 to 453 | 0.00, 1.46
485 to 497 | -0.08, 1.54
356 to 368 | 0.04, 1.45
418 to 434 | 0.02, 1.44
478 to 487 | -0.07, 1.53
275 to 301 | 0.00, 1.55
